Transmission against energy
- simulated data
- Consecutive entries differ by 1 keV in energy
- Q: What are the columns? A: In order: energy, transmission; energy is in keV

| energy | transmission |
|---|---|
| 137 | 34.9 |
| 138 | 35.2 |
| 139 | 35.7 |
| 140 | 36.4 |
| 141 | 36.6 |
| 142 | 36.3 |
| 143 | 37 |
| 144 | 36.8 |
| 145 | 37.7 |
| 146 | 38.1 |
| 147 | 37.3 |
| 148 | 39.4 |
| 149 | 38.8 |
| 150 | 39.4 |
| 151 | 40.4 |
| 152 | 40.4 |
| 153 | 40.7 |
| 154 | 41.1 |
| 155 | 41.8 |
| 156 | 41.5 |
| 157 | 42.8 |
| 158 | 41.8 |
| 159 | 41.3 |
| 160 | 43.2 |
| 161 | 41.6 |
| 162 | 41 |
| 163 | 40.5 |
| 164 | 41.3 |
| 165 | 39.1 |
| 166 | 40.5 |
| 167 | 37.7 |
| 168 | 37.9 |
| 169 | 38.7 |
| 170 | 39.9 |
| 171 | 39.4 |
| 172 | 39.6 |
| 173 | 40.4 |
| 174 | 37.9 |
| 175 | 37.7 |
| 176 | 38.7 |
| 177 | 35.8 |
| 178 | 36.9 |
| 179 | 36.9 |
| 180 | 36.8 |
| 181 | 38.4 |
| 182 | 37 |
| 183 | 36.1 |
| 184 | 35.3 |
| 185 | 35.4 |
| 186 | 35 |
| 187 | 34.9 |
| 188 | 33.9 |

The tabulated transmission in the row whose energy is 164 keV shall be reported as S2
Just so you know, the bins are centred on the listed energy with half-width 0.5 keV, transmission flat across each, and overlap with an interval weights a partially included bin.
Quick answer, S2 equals 41.3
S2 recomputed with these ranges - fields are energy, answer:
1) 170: 39.9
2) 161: 41.6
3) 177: 35.8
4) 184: 35.3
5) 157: 42.8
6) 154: 41.1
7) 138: 35.2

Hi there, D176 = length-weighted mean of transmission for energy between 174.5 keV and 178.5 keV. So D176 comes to 37.3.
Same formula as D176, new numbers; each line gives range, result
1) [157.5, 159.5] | 41.5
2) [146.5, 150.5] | 38.7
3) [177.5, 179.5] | 36.9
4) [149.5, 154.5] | 40.4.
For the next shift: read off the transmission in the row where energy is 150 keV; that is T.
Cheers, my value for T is 39.4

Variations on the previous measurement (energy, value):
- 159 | 41.3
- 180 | 36.8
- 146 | 38.1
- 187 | 34.9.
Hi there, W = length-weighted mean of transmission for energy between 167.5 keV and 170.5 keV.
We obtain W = 38.8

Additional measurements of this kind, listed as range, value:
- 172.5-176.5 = 38.7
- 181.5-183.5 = 36.5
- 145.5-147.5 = 37.7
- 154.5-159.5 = 41.8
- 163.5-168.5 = 39.3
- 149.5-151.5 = 39.9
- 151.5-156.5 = 41.1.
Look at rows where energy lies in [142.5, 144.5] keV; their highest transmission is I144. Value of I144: 37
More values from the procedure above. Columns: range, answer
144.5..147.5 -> 38.1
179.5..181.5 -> 38.4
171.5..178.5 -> 40.4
